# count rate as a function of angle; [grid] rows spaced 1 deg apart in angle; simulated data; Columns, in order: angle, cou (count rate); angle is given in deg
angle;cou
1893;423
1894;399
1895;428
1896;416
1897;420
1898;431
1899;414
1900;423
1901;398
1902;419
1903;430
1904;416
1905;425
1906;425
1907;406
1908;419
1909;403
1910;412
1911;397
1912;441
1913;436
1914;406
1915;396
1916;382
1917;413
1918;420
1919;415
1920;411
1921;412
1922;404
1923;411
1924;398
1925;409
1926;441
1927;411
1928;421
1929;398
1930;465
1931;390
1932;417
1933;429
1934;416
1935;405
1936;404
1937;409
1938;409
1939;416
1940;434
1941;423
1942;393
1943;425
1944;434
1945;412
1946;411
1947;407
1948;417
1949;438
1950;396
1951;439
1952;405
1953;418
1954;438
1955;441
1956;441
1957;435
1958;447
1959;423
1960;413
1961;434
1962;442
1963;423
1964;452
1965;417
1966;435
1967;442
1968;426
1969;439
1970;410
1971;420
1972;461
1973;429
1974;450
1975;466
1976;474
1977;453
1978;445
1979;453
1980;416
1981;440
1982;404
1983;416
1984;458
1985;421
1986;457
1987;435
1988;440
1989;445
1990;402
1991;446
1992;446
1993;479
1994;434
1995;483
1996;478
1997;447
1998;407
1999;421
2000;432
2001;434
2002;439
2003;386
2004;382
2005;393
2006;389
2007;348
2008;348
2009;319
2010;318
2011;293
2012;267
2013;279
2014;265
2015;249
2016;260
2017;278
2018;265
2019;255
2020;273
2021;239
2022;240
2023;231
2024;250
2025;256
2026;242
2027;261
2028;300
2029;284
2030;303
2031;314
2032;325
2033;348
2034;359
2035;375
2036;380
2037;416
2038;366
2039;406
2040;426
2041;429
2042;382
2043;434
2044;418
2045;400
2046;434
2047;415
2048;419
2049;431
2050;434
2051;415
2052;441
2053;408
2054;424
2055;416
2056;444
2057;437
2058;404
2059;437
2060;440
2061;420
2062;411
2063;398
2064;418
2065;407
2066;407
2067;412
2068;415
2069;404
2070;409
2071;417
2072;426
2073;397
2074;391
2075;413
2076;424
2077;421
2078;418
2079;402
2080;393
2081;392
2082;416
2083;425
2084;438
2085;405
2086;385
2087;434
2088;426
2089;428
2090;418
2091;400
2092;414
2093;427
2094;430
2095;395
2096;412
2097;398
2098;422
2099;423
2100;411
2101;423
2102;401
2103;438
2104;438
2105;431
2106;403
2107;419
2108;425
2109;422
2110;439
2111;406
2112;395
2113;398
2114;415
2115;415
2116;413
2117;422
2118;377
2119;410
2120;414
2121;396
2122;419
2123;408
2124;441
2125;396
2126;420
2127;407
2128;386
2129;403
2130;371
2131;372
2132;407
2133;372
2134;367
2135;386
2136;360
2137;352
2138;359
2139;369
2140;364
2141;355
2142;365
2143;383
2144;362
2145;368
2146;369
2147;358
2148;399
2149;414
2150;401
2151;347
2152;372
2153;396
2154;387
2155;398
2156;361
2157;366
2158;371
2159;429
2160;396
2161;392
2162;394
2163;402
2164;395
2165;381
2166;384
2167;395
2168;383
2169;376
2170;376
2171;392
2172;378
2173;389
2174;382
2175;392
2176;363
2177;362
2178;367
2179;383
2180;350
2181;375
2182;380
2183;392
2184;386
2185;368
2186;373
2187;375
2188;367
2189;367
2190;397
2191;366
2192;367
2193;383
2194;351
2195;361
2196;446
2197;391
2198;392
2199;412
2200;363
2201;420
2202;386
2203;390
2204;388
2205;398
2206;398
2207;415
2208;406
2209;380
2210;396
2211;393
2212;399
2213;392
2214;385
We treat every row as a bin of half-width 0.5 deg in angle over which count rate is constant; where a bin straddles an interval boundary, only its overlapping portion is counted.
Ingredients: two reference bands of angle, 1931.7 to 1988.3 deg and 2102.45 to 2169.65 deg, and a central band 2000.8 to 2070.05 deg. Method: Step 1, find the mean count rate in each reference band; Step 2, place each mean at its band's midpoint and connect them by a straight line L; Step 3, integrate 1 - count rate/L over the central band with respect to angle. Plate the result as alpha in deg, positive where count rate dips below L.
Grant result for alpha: 8.7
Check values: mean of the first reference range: 429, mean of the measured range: 361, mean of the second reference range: 393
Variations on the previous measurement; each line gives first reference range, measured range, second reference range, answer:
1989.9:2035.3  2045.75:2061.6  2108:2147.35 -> -3.0 deg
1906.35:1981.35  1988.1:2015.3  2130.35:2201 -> 1.6 deg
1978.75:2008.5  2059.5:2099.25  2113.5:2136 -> -0.4 deg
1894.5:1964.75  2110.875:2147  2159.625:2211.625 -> 0.3 deg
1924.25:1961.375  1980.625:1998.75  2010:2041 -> -4.5 deg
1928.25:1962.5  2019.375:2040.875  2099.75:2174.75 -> 4.9 deg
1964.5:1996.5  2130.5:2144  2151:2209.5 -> 0.9 deg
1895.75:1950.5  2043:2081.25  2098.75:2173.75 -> -1.5 deg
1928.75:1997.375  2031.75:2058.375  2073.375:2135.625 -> 0.7 deg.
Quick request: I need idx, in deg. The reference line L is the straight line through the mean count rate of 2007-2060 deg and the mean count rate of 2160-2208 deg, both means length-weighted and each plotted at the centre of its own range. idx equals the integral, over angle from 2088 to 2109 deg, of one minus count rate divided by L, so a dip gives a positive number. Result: -3.2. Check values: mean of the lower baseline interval 347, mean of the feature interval 418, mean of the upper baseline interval 384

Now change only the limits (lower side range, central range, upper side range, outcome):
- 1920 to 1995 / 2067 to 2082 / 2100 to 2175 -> -0.14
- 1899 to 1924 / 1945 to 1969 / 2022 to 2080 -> -1.38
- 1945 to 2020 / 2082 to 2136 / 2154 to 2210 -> -2.39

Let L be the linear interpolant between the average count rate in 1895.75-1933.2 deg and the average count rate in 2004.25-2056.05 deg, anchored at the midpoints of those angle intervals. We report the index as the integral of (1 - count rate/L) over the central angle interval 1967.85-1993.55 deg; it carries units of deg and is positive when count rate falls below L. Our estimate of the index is -4.5 deg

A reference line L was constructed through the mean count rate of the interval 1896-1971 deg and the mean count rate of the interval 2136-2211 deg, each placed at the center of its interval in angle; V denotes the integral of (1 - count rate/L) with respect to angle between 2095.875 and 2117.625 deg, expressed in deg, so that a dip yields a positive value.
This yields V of -1.3 deg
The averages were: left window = 419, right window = 382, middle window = 417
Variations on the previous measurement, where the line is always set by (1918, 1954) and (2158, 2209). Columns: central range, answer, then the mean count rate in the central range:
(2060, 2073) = -0.4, 412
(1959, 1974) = -0.7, 432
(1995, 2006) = -0.4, 423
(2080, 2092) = -0.5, 414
